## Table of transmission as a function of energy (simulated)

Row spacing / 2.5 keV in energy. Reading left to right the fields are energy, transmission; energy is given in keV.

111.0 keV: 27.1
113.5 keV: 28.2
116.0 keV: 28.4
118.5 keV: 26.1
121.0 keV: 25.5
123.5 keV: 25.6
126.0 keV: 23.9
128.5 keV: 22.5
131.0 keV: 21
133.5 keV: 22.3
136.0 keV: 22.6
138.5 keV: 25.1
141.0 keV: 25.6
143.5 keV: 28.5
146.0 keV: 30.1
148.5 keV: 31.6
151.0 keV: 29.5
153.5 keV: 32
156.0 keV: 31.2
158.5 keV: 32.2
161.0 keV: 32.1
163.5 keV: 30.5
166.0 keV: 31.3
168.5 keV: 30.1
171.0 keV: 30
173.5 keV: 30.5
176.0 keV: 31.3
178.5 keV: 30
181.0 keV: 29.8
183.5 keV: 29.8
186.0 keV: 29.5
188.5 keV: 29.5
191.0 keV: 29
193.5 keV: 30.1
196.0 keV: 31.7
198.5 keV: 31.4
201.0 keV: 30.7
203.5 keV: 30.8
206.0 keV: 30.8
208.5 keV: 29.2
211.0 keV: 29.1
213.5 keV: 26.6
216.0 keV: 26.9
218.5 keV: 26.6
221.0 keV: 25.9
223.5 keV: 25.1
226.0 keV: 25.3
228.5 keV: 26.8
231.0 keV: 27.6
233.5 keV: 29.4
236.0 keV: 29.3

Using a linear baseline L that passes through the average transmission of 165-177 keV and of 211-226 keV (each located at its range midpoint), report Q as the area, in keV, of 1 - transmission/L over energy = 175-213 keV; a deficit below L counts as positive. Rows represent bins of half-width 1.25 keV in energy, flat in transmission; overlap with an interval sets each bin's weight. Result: -2.1 keV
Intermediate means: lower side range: 30.6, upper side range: 26.4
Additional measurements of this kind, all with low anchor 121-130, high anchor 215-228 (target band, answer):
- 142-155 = -3.0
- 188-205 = -3.3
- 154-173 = -4.7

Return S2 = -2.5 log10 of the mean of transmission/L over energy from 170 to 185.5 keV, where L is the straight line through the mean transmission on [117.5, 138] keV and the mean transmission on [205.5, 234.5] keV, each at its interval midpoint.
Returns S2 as -0.176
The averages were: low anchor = 23.7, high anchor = 27.3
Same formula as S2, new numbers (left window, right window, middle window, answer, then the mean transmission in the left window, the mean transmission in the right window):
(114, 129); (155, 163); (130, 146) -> 0.15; 25.6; 31.7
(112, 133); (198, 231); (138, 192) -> -0.14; 25.1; 28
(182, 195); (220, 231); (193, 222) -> -0.05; 29.6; 26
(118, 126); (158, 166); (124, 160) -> 0.06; 25.4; 31.5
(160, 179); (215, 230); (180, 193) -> -0.01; 30.7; 26.1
